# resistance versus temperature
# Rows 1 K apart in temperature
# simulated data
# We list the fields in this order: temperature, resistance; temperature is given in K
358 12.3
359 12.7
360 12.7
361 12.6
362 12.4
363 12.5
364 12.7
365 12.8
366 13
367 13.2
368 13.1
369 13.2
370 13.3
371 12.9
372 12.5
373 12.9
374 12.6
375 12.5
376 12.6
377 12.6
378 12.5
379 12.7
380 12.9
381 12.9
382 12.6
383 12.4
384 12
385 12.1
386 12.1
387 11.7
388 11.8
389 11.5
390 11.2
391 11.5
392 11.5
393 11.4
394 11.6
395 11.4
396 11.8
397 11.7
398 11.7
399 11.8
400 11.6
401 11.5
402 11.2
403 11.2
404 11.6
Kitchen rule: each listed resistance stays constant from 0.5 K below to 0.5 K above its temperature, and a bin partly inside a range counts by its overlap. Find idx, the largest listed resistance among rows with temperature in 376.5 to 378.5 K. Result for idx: 12.6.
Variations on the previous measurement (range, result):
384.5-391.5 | 12.1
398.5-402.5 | 11.8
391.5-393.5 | 11.5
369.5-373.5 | 13.3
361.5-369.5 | 13.2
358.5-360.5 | 12.7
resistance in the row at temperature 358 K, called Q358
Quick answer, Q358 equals 12.3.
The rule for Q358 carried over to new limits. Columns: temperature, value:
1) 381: 12.9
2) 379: 12.7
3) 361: 12.6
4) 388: 11.8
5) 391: 11.5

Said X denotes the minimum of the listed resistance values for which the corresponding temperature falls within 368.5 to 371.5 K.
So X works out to 12.9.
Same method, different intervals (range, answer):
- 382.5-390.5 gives 11.2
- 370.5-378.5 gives 12.5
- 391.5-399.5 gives 11.4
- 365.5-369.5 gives 13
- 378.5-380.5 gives 12.7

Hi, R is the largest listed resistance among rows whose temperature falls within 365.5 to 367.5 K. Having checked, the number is 13.2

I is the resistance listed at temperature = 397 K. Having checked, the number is 11.7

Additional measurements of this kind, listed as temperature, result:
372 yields 12.5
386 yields 12.1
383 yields 12.4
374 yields 12.6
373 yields 12.9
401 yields 11.5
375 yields 12.5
